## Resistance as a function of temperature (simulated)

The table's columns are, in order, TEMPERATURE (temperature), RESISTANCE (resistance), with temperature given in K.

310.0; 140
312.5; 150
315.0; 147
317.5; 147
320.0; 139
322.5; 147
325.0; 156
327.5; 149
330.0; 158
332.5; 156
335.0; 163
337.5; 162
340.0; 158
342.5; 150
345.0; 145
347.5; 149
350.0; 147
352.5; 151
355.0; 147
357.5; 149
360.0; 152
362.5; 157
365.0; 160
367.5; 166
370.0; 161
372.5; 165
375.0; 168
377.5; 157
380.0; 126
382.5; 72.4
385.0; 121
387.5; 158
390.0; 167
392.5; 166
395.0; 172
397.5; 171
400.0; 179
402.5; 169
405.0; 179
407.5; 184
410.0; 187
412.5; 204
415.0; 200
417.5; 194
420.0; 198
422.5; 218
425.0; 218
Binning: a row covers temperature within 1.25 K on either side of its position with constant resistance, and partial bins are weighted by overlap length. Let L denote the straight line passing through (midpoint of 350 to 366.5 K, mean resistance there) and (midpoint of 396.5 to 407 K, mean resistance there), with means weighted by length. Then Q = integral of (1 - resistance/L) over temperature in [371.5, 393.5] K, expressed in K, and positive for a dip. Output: 2.8 K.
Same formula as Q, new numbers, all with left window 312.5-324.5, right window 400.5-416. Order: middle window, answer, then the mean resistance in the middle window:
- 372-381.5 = 1.17 K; 151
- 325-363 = 1.10 K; 153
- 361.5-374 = 0.47 K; 162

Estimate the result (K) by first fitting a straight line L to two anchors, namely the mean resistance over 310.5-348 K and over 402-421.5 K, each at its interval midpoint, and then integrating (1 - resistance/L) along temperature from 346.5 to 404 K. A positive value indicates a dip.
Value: 6.48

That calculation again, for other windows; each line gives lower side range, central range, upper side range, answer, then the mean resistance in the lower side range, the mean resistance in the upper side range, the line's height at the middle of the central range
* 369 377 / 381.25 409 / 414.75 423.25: 3.75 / 164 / 202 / 182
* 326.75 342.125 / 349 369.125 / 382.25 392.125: -0.71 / 158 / 139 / 149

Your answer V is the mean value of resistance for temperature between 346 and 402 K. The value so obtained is 153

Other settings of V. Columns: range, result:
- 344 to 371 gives 153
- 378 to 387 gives 115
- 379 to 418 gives 165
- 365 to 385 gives 144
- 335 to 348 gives 154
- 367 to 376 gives 165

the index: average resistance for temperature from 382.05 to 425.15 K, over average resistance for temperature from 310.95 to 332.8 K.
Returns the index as 1.2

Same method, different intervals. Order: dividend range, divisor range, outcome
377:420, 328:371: 1.07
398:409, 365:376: 1.08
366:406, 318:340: 1.01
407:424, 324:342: 1.26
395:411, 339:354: 1.19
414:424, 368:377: 1.24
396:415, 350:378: 1.16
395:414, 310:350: 1.20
